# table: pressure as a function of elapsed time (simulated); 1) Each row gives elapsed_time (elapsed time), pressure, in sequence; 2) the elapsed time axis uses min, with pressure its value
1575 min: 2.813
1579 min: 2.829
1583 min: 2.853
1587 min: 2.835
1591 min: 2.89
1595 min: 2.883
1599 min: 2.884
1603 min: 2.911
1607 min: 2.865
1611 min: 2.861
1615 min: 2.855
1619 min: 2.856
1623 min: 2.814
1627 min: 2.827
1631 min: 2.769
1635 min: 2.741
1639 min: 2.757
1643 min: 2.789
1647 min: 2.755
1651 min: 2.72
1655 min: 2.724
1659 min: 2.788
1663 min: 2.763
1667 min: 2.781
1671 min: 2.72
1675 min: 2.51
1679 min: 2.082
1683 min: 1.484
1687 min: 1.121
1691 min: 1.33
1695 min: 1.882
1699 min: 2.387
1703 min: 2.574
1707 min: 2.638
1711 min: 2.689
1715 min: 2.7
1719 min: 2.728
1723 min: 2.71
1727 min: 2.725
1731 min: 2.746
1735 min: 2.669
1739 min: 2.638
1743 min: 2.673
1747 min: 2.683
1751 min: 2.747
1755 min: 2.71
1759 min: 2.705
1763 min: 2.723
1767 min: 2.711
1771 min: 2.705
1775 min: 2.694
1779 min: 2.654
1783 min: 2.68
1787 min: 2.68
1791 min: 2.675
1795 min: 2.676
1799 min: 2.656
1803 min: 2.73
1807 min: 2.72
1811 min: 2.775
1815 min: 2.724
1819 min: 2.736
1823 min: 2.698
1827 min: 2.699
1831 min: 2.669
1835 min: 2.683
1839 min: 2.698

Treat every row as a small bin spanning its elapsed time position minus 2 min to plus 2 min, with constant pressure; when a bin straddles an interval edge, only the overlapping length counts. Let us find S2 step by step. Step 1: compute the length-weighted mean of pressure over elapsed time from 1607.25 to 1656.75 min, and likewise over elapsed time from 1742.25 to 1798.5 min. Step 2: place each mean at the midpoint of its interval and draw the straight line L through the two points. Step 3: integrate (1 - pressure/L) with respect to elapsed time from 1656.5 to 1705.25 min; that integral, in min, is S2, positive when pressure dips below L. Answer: 9.7 min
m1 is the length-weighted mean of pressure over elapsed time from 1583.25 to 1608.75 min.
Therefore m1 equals 2.88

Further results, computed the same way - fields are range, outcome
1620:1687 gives 2.58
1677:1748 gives 2.35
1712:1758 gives 2.7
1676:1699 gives 1.69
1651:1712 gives 2.31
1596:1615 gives 2.88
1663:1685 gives 2.36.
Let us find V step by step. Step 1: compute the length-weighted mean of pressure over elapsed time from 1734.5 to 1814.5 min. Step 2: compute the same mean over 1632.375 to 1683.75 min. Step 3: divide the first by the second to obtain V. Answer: 1.03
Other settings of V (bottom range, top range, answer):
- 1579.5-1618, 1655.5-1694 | 0.76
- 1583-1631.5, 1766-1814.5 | 0.94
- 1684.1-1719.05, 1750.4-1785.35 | 1.24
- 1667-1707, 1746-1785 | 1.30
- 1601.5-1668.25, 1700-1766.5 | 0.96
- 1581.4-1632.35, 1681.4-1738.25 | 0.81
